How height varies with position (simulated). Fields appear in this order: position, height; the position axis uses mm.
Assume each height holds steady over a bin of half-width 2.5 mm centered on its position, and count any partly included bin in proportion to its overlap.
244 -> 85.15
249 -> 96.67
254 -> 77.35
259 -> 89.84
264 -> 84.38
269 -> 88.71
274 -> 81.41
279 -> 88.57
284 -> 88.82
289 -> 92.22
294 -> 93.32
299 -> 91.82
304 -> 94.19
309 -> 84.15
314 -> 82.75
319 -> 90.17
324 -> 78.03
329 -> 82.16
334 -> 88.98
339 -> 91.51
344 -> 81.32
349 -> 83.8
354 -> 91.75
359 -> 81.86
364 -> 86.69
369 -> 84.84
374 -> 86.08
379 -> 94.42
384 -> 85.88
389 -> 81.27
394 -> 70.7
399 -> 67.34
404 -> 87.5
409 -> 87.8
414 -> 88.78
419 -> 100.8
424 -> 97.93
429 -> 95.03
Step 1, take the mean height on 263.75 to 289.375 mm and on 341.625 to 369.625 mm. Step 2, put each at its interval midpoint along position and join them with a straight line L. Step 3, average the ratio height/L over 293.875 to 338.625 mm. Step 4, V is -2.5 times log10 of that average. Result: -0.013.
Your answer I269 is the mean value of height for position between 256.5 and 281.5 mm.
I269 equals 86.6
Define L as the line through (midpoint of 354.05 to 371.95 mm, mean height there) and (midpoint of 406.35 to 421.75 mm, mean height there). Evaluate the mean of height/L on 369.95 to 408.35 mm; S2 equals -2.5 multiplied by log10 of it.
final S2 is 0.085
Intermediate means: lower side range 85.5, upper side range 92.5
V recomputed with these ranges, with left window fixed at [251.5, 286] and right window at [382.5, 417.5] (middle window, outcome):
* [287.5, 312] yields -0.08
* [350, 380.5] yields -0.06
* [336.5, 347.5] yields -0.04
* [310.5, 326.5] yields 0.01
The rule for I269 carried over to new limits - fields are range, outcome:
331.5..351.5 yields 86.4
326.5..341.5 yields 87.5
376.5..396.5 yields 83.1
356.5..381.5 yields 86.8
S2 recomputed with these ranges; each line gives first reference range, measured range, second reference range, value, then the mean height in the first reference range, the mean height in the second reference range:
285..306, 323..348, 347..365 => 0.044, 92.6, 86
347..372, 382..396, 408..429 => 0.138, 85.8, 94.4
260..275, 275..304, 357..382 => -0.059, 85.7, 86.9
